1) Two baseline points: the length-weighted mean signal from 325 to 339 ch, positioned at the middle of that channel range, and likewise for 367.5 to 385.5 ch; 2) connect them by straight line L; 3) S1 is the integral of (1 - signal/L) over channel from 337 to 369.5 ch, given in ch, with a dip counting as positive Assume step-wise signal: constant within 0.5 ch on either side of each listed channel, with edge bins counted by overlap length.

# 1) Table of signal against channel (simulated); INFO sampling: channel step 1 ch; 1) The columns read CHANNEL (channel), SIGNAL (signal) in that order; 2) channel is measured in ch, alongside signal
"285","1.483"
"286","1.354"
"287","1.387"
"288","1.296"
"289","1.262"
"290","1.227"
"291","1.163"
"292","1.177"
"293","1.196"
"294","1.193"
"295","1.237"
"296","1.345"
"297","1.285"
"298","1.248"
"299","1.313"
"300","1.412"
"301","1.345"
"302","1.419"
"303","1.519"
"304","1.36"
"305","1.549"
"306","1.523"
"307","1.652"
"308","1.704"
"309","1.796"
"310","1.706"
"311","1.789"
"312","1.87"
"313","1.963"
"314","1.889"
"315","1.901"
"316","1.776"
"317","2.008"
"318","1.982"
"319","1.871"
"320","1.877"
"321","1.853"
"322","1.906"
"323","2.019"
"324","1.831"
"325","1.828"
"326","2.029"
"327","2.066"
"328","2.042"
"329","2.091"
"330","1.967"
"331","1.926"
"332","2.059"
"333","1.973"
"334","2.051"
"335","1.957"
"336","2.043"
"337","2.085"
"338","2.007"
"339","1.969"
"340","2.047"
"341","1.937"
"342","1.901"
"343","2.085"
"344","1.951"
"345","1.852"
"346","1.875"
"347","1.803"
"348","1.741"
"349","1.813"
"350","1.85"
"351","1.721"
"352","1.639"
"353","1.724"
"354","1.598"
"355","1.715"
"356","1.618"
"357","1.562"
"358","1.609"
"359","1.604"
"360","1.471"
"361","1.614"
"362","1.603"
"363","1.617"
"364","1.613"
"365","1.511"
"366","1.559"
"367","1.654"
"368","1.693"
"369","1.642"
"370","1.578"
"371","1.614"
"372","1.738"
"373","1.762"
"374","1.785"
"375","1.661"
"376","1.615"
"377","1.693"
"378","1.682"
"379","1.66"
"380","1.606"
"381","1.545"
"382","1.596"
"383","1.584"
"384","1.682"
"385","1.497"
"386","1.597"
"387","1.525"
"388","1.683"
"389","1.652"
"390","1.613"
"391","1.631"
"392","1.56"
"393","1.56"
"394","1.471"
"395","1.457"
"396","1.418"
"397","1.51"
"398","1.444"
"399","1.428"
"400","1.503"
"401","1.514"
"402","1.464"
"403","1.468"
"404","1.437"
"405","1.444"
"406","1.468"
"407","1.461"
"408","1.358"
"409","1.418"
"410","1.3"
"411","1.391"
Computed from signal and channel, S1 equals 1.7 ch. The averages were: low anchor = 2.01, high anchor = 1.65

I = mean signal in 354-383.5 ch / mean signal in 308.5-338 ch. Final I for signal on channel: 0.84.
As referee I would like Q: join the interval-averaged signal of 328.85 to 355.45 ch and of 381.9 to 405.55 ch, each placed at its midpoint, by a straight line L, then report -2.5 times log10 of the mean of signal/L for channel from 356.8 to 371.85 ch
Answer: 0.09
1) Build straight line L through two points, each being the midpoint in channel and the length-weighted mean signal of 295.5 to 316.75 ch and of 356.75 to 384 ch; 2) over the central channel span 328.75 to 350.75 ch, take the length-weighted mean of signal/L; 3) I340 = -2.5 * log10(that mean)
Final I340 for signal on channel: -0.21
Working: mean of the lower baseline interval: 1.59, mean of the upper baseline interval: 1.63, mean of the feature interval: 1.95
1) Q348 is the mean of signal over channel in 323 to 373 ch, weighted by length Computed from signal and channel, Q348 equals 1.81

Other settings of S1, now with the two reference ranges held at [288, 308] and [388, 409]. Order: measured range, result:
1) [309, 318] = -3.3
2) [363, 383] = -2.5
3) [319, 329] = -4.0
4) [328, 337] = -4.0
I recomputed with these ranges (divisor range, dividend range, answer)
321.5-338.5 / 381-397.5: 0.78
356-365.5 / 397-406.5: 0.93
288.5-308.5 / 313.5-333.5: 1.43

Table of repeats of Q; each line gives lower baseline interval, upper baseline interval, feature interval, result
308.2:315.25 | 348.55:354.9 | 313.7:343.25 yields -0.103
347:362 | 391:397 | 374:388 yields -0.042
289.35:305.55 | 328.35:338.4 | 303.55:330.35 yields -0.094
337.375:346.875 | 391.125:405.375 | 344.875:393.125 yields 0.048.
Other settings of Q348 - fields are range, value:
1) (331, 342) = 2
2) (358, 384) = 1.63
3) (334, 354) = 1.89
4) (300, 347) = 1.86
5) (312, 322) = 1.9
